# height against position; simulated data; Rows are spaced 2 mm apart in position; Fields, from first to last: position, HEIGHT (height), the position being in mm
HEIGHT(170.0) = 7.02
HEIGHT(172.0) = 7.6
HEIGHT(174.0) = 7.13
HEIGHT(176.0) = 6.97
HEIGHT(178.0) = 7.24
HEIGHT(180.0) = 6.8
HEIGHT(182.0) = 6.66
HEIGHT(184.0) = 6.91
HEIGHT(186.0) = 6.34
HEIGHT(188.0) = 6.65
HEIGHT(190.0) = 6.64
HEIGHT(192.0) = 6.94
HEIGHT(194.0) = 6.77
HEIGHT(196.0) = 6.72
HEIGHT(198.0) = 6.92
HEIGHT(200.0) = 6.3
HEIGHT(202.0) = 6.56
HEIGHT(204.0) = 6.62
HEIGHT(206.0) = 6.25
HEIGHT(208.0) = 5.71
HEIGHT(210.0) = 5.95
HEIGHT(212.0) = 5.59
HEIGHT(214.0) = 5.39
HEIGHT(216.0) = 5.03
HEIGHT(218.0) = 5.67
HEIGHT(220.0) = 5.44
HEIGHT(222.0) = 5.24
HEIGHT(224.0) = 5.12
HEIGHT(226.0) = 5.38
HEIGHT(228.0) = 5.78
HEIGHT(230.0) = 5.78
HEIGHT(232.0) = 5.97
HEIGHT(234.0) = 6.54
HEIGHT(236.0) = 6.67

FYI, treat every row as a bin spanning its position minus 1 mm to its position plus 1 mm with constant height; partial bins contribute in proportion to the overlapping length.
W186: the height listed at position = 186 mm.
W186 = 6.34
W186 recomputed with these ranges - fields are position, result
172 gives 7.6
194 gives 6.77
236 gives 6.67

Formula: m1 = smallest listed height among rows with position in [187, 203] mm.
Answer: 6.3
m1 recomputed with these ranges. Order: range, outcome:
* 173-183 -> 6.66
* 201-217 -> 5.03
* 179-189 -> 6.34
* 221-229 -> 5.12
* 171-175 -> 7.13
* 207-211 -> 5.71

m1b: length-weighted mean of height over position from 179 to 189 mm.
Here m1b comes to 6.67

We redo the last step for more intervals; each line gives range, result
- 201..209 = 6.29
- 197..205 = 6.6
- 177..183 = 6.9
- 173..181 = 7.04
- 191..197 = 6.81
